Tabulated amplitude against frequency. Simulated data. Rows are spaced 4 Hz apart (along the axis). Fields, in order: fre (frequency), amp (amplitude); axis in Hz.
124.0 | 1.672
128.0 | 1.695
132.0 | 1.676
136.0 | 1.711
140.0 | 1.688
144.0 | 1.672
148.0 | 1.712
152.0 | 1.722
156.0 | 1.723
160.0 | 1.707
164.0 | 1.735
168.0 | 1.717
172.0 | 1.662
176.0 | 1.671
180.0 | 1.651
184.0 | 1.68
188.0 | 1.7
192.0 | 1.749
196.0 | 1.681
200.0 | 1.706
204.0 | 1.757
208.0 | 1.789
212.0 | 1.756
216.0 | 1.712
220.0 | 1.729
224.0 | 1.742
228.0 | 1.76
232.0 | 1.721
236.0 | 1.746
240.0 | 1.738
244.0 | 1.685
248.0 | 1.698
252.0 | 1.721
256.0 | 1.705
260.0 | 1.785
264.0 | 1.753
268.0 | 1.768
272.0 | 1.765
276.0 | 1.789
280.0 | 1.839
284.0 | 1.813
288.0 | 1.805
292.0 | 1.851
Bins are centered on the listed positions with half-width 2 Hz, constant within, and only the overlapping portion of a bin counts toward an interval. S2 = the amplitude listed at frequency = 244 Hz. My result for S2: 1.685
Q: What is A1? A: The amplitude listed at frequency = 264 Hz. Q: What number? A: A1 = 1.753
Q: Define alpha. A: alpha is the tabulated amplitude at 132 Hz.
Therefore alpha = 1.676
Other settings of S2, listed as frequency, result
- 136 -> 1.711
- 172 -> 1.662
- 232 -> 1.721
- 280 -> 1.839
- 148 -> 1.712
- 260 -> 1.785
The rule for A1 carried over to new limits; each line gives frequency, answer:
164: 1.735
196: 1.681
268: 1.768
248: 1.698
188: 1.7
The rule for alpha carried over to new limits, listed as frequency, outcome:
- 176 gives 1.671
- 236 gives 1.746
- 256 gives 1.705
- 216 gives 1.712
